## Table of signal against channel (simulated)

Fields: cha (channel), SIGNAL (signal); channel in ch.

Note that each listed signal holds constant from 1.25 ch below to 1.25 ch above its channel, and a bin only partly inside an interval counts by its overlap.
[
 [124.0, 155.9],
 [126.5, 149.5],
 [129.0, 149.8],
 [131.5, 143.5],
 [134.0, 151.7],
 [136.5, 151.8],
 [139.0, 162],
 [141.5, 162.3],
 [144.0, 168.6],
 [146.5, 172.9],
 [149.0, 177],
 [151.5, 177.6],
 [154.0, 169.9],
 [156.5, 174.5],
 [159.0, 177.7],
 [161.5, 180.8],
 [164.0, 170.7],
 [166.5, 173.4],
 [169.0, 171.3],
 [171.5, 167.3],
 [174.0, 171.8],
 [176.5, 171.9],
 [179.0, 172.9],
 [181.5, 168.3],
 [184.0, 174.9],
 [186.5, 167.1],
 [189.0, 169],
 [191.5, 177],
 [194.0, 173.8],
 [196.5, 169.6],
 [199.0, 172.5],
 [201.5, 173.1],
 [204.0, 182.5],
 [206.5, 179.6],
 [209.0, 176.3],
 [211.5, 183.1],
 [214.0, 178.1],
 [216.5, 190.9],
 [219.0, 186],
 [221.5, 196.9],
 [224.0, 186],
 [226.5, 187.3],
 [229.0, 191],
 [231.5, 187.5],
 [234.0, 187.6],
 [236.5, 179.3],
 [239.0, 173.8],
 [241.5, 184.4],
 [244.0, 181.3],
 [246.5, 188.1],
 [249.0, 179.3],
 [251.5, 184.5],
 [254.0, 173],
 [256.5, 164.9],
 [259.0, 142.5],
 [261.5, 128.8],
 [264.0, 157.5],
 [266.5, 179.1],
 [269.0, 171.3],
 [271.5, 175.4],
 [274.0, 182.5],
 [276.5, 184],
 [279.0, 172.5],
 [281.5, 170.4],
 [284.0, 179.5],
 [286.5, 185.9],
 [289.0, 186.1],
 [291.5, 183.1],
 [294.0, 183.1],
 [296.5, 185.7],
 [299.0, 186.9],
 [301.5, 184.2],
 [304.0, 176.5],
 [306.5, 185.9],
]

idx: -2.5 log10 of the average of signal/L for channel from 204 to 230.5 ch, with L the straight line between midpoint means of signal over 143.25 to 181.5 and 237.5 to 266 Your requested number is -0.09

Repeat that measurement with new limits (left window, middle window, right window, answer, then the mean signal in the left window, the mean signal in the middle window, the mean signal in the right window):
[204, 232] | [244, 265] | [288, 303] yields 0.119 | 186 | 166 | 185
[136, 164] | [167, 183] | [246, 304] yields 0.006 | 171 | 171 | 175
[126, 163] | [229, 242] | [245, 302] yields -0.068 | 165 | 183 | 175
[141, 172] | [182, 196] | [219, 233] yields 0.053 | 173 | 172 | 189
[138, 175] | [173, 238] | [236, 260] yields -0.032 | 172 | 179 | 175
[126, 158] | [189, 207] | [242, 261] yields -0.046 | 163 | 175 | 172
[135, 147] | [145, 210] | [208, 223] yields 0.000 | 163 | 174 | 185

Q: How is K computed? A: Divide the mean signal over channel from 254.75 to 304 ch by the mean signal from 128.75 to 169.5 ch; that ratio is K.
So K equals 1.0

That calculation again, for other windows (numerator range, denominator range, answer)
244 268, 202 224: 0.91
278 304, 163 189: 1.06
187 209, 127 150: 1.09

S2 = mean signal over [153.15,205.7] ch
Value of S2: 173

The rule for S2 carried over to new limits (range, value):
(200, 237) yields 184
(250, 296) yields 173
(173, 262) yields 177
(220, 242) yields 186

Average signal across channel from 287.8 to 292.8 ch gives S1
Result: 185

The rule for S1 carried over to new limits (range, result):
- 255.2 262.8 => 146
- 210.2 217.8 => 184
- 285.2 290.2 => 186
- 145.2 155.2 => 174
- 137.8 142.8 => 162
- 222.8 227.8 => 187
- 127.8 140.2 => 152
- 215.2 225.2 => 190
